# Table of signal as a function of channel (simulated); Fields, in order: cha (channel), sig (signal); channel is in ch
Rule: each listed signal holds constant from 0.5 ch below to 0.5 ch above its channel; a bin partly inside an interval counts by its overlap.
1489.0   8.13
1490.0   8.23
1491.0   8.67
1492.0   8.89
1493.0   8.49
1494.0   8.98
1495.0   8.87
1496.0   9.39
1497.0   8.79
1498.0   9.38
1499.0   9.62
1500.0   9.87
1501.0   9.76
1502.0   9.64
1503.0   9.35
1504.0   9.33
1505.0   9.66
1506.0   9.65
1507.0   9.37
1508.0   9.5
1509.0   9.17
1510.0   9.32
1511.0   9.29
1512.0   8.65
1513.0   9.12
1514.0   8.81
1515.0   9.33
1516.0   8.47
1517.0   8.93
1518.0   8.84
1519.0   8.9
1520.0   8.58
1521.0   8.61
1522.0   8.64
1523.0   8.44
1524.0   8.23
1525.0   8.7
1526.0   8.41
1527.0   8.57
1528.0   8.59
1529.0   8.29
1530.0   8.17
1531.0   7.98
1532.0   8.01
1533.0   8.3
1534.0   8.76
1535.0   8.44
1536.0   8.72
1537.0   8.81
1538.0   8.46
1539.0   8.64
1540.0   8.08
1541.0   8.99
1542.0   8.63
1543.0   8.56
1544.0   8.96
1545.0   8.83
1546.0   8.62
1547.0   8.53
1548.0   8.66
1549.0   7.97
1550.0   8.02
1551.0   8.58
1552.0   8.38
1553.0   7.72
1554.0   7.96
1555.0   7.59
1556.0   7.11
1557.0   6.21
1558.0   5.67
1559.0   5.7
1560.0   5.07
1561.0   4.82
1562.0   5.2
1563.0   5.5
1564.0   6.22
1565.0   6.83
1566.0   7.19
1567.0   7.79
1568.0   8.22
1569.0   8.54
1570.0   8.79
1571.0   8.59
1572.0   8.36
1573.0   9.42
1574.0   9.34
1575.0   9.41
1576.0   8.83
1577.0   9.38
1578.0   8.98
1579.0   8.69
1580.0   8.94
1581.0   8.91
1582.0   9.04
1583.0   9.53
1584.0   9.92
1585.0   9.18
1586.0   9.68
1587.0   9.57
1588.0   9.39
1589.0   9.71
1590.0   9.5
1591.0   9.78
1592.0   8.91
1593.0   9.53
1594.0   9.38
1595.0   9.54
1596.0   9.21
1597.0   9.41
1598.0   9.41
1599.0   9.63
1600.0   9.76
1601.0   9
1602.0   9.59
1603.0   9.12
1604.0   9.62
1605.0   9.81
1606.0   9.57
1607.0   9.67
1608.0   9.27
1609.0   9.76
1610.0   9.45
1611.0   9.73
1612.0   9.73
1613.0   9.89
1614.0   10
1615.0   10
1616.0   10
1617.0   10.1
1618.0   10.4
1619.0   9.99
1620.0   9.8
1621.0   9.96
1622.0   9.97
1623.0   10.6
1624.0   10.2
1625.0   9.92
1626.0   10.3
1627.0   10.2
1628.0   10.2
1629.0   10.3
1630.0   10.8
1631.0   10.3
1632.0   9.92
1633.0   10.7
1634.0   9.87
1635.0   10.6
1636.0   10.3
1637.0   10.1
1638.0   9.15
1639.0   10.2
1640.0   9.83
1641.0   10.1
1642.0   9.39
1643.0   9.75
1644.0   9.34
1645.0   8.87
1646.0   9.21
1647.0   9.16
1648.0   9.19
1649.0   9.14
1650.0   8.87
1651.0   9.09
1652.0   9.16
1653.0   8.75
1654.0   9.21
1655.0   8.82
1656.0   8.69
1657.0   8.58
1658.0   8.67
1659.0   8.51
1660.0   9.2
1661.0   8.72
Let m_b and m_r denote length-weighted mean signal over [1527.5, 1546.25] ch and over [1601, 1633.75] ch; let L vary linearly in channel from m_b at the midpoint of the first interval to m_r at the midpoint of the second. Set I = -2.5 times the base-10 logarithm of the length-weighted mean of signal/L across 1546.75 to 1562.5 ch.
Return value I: 0.243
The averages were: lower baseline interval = 8.52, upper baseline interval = 9.95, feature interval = 7.05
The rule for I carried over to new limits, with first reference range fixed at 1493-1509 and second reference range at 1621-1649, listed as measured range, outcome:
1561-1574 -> 0.27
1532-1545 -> 0.11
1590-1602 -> 0.04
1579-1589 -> 0.04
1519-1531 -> 0.12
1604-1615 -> 0.01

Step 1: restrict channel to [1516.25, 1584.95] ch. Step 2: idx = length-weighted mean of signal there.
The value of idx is 8.19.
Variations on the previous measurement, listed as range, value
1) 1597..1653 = 9.77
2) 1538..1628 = 8.84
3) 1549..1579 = 7.59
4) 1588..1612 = 9.5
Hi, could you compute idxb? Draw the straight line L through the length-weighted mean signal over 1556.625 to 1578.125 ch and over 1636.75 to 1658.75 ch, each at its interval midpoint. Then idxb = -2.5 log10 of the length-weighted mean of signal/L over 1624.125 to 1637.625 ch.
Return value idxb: -0.16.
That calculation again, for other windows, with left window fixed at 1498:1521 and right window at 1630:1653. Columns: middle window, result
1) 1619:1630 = -0.06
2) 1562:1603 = 0.07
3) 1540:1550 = 0.09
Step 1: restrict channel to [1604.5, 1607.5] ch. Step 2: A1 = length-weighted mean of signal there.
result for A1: 9.68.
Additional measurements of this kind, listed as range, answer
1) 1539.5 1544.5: 8.64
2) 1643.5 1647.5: 9.14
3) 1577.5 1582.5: 8.91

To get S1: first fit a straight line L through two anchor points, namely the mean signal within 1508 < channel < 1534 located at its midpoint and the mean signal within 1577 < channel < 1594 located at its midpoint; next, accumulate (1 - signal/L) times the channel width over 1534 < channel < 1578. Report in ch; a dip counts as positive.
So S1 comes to 5.4 ch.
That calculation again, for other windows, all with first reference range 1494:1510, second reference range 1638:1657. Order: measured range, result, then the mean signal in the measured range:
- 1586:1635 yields -2.8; 9.81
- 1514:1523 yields 0.6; 8.77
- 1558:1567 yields 3.3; 5.92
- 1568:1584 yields 0.6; 8.99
